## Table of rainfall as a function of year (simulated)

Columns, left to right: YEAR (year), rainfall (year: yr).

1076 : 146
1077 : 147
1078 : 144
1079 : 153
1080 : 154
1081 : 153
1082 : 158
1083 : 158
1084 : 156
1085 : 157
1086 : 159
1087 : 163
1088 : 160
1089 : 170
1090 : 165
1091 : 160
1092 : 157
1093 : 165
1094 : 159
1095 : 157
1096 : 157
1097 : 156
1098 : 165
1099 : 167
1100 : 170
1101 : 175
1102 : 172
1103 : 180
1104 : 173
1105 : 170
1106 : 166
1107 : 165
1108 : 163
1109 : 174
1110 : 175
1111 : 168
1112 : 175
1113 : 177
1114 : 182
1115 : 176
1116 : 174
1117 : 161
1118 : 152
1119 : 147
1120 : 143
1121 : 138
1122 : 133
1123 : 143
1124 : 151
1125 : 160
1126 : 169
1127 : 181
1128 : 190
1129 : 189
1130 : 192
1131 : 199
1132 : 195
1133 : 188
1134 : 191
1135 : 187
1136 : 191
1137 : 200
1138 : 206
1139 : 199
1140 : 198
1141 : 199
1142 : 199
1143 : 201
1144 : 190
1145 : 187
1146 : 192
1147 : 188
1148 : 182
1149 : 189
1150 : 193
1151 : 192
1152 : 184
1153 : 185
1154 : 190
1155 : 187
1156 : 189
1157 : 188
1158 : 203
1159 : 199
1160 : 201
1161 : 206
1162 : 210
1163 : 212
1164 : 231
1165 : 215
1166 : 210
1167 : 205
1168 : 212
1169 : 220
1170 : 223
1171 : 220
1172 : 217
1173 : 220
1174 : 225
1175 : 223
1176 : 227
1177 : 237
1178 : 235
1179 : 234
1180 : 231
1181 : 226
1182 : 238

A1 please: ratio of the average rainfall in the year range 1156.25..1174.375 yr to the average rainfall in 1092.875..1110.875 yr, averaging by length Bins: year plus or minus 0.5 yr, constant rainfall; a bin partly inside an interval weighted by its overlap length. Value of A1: 1.3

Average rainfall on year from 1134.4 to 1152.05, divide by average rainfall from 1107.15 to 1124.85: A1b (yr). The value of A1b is 1.2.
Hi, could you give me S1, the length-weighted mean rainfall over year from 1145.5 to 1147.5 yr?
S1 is 190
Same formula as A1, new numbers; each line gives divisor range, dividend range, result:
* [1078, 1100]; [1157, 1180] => 1.36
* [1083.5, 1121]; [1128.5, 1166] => 1.19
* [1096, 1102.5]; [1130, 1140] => 1.17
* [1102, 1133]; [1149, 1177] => 1.23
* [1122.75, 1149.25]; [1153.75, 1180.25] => 1.14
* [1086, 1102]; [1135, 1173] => 1.23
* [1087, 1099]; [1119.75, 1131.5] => 1.03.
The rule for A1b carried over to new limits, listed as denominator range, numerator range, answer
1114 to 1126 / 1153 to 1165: 1.30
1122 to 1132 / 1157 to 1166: 1.20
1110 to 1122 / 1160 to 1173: 1.32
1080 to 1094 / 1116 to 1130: 1.00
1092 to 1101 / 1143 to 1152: 1.17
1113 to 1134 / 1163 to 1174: 1.29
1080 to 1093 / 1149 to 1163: 1.22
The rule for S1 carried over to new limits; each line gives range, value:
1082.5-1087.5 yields 159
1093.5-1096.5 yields 158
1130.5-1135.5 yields 192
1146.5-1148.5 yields 185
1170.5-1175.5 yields 221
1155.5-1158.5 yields 193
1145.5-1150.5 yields 189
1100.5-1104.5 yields 175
